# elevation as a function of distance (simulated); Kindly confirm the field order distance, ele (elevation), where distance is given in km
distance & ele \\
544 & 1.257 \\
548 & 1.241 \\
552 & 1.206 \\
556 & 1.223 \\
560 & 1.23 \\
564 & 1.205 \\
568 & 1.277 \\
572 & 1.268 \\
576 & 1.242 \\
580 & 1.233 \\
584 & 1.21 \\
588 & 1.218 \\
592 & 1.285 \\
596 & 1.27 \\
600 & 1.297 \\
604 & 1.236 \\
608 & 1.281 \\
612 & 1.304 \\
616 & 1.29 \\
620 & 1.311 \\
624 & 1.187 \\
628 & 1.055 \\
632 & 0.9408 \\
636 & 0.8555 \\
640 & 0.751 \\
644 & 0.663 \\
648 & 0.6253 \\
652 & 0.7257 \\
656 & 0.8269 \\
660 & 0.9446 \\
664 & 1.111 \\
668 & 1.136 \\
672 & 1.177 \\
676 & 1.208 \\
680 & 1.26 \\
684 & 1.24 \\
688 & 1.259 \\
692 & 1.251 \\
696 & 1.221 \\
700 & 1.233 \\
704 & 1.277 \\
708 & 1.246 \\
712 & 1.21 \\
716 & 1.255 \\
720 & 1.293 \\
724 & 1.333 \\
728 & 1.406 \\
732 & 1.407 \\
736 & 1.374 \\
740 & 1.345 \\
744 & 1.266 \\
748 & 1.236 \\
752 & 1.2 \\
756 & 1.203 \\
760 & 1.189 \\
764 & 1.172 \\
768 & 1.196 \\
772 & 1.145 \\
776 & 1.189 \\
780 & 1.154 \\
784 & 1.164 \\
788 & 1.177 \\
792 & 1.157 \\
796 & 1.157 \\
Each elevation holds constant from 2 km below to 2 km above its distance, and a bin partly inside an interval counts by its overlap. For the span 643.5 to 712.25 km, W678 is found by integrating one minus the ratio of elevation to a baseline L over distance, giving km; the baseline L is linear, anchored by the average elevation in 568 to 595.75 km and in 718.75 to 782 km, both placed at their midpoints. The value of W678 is 8.59 km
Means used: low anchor 1.25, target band 1.1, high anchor 1.26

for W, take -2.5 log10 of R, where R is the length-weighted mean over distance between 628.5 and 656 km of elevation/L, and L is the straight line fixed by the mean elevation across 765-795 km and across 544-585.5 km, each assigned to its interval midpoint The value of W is 0.476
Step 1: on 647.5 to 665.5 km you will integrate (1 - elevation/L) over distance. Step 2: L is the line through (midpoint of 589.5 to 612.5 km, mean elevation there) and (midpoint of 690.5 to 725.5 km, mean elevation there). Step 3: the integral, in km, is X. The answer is 5.8 km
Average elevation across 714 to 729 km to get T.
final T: 1.32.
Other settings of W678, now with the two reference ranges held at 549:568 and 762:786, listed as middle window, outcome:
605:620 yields -1.00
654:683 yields 2.33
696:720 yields -1.21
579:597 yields -0.38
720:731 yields -1.65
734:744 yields -1.38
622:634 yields 1.45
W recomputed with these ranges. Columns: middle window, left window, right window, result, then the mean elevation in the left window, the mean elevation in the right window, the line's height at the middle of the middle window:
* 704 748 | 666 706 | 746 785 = -0.09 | 1.23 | 1.19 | 1.21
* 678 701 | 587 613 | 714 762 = 0.03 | 1.27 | 1.29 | 1.28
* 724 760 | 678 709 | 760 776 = -0.09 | 1.25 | 1.18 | 1.2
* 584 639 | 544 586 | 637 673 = -0.13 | 1.23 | 0.876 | 1.05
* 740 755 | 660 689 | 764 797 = -0.07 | 1.18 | 1.17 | 1.17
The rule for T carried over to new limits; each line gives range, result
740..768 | 1.22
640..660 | 0.738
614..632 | 1.18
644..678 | 0.951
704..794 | 1.24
